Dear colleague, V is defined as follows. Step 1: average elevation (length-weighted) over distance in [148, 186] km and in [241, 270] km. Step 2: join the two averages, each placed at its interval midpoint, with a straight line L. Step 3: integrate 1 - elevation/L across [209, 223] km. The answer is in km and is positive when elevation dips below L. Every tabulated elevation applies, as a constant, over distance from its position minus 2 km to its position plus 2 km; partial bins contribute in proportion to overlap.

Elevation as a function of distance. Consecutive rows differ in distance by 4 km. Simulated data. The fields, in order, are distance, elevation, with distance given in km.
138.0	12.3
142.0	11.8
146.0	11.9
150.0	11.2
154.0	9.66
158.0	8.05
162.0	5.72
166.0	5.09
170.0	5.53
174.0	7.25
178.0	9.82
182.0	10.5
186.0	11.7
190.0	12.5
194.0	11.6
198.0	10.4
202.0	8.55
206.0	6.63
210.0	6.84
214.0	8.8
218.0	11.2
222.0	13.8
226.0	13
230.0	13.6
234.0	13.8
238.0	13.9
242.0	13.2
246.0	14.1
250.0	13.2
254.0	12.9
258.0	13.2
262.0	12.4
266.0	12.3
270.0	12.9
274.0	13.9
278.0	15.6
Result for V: 1.1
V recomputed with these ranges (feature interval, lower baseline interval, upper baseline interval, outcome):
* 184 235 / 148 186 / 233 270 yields -0.8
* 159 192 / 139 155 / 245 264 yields 9.3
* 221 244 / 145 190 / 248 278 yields -3.5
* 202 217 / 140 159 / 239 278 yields 5.3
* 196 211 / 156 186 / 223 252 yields 3.3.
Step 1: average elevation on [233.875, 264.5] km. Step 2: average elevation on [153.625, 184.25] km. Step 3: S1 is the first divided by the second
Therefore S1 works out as 1.74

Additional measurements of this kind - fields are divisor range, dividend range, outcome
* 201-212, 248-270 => 1.77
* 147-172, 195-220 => 1.15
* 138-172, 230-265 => 1.51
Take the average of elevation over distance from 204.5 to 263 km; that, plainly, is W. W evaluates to 12.1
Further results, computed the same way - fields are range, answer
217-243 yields 13.3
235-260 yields 13.4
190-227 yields 10.1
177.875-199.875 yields 11.2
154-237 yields 9.77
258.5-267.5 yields 12.5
